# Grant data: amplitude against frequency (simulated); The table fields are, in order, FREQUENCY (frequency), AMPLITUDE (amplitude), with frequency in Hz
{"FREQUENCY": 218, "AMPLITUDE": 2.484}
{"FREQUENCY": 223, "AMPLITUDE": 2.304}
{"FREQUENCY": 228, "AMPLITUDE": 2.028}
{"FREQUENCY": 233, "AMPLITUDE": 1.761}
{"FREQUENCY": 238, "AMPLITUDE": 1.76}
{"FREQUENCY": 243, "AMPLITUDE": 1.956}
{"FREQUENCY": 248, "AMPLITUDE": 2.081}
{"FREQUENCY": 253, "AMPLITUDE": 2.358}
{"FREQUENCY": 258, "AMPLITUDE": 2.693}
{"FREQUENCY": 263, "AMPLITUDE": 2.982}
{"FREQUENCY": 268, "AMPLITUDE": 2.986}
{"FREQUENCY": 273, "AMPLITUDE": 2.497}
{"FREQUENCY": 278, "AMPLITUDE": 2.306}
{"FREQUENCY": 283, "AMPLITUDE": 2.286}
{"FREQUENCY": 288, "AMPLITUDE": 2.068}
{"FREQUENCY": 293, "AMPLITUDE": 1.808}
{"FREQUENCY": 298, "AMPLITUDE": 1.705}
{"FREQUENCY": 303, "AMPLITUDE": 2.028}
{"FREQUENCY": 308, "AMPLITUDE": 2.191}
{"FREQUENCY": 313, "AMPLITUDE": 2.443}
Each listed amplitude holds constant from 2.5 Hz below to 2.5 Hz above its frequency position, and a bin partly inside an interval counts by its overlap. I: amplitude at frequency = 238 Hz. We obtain 1.76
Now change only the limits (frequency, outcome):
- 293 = 1.808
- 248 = 2.081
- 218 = 2.484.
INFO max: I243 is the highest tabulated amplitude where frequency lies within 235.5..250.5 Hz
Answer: 2.081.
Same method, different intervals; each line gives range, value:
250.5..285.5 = 2.986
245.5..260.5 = 2.693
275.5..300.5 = 2.306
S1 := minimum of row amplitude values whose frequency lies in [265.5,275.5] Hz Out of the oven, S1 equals 2.497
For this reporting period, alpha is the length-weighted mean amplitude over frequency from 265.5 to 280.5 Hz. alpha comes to 2.6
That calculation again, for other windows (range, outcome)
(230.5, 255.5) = 1.98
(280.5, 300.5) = 1.97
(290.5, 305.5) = 1.85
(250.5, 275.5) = 2.7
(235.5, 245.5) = 1.86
